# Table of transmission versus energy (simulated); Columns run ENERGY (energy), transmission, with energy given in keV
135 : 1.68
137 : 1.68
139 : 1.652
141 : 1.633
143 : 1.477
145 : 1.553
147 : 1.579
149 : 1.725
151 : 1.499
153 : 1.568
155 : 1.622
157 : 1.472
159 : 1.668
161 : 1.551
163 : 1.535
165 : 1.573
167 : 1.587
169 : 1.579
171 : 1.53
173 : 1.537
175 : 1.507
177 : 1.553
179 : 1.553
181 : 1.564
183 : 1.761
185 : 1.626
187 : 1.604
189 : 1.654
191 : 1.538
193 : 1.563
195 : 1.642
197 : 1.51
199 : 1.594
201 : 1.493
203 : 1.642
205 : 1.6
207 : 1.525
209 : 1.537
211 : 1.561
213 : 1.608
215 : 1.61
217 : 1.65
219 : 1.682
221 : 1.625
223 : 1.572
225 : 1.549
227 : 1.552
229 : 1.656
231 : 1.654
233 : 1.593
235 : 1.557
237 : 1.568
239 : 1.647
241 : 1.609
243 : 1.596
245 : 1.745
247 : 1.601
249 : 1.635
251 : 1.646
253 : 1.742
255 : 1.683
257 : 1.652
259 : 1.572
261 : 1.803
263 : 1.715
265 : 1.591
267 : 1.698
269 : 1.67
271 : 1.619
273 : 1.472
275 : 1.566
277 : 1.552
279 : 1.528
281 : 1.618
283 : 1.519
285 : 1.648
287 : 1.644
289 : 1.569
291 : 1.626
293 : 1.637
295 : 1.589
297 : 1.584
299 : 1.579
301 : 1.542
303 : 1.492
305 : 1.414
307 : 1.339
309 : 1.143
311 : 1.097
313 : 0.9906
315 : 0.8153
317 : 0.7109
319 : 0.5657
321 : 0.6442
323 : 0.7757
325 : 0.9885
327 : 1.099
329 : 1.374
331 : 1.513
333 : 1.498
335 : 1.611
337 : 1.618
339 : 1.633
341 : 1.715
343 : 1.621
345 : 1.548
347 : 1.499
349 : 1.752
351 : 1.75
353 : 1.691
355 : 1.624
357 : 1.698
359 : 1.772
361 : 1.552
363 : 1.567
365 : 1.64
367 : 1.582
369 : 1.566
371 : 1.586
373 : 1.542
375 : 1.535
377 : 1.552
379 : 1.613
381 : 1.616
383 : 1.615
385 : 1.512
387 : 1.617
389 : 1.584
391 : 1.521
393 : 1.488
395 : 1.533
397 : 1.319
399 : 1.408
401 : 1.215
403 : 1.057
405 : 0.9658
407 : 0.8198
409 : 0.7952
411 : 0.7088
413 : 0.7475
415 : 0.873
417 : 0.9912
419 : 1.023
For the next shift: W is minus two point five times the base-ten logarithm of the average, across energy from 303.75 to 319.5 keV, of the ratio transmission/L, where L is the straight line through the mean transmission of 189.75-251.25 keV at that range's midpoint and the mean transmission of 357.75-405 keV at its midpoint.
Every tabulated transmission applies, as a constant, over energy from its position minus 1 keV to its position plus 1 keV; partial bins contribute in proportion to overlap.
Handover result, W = 0.44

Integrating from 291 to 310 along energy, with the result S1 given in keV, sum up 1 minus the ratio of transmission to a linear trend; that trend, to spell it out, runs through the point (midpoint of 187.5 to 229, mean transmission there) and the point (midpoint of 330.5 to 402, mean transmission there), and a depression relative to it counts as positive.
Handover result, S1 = 1.1 keV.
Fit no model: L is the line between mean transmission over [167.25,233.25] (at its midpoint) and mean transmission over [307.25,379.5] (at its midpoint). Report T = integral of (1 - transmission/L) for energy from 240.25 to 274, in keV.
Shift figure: -3.05 keV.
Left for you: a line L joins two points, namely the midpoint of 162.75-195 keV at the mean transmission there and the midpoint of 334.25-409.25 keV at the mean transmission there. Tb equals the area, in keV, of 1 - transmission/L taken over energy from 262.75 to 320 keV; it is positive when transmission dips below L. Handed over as 4.3 keV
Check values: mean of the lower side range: 1.58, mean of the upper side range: 1.52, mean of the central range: 1.43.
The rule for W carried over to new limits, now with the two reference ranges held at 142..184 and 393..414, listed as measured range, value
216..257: -0.15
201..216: -0.07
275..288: -0.19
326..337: -0.17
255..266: -0.21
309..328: 0.40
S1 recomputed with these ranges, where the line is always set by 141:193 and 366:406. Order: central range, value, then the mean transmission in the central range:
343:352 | -0.9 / 1.64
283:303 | -1.0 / 1.59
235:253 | -1.1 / 1.63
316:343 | 4.9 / 1.23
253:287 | -2.1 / 1.62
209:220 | -0.4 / 1.61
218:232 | -0.6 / 1.61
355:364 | -1.0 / 1.64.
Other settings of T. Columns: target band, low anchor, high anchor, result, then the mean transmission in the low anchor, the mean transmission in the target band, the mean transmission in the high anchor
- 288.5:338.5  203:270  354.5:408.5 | 8.9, 1.63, 1.27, 1.48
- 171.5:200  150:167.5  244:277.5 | 0.0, 1.56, 1.59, 1.65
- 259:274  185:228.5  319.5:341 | -2.2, 1.59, 1.65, 1.28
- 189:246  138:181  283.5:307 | -1.1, 1.57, 1.6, 1.56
